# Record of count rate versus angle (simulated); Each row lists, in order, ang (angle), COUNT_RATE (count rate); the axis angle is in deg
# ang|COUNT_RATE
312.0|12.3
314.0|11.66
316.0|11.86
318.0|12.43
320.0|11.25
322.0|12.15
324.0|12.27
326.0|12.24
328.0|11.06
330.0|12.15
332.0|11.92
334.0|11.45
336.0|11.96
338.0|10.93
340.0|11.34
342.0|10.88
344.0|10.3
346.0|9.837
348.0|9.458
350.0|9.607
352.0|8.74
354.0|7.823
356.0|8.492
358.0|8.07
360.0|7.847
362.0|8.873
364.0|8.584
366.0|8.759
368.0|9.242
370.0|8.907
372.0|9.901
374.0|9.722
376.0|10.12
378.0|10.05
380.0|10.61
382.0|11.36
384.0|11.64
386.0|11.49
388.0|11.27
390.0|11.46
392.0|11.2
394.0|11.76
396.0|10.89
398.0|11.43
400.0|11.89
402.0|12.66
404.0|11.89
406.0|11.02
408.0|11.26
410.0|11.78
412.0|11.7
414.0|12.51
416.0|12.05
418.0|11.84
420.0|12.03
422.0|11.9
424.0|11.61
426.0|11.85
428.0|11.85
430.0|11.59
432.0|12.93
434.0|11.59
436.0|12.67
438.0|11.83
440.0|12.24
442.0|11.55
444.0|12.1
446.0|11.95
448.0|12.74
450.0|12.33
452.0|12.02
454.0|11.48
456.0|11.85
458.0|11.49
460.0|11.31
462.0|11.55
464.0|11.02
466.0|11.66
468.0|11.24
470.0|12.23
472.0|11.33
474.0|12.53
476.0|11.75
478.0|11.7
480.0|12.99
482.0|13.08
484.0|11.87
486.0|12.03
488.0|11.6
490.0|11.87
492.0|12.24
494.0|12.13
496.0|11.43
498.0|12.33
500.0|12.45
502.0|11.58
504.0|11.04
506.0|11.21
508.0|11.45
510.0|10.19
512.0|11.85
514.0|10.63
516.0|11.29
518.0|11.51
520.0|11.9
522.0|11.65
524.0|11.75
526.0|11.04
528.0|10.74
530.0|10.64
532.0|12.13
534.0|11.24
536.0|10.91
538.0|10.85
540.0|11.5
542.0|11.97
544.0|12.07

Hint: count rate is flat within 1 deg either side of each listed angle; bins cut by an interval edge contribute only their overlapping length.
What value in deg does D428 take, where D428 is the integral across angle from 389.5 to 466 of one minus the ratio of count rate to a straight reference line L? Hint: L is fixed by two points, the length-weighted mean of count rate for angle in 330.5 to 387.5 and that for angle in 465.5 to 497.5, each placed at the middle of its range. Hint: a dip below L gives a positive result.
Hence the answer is -5.0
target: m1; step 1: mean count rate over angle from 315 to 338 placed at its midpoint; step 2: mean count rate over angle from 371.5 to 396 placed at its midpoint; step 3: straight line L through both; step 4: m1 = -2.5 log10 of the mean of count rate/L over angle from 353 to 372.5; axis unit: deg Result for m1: 0.29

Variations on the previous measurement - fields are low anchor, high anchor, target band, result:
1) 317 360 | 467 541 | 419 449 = -0.08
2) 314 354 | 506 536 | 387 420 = -0.05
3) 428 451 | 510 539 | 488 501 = -0.04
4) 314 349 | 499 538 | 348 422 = 0.08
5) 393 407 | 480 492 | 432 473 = 0.01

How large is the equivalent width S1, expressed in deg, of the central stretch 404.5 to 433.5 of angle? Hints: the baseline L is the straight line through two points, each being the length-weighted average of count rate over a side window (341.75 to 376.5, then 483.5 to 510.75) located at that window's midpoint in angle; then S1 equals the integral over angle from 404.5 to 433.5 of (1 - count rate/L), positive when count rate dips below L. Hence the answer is -4.57 deg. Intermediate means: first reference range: 9.13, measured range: 11.8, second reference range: 11.7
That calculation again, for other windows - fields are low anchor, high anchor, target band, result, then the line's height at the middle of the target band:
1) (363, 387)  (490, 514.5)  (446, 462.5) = -1.3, 11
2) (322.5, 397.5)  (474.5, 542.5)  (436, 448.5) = -1.2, 11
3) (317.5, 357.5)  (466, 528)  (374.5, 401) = -0.2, 11.1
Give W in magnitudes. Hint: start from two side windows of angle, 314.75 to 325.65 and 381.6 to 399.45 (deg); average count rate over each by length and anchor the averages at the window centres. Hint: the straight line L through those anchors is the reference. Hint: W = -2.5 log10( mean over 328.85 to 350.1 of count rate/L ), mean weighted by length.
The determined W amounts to 0.08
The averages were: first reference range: 12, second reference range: 11.4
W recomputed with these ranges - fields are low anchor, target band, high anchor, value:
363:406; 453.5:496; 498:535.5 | -0.06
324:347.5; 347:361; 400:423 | 0.31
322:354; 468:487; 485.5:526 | -0.06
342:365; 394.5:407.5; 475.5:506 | -0.16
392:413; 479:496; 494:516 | -0.07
